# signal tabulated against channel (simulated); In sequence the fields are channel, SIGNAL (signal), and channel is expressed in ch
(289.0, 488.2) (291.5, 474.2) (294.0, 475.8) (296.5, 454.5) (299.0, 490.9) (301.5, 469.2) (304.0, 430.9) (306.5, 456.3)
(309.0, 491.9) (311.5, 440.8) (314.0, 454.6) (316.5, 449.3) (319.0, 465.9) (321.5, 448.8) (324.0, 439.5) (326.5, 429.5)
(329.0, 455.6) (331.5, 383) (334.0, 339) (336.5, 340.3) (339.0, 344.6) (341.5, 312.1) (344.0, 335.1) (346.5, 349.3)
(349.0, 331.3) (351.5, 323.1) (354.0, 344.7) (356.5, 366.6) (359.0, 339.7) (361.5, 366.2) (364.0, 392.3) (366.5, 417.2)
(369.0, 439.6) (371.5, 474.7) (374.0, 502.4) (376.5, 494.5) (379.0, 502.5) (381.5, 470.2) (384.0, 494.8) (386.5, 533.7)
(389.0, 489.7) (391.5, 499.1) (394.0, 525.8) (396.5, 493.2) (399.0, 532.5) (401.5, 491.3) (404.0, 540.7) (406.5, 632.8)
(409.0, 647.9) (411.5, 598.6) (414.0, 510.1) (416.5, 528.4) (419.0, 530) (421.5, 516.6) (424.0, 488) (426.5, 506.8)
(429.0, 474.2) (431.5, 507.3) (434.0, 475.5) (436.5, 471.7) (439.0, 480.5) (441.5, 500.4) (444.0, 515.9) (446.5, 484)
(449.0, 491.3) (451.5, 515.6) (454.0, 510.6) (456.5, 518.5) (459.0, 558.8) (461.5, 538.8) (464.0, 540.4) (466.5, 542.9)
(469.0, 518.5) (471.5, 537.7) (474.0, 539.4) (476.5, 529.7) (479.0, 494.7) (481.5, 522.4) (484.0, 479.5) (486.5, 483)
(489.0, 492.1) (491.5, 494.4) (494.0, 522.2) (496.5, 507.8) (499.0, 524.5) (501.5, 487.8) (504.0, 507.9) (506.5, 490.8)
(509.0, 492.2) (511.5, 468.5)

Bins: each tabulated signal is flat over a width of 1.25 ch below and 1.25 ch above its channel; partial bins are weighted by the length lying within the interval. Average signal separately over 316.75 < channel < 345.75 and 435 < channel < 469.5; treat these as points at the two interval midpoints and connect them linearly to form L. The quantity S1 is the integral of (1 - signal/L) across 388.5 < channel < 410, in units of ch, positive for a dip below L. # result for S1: -3.7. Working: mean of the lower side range 392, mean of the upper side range 513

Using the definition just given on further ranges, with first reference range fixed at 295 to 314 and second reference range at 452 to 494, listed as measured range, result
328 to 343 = 3.5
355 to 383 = 2.9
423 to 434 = 0.3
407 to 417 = -1.6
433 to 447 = 0.5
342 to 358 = 4.6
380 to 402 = -0.6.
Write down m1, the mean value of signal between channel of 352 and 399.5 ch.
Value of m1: 454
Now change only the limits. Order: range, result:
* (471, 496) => 509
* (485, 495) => 497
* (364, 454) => 506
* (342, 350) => 336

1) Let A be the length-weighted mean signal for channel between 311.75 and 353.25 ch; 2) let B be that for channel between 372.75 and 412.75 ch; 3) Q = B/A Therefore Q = 1.36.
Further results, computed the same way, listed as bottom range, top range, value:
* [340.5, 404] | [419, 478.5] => 1.17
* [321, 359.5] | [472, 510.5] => 1.38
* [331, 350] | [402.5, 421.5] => 1.66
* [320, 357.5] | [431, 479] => 1.39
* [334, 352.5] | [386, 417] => 1.62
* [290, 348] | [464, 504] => 1.21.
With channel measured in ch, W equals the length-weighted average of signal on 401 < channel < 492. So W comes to 520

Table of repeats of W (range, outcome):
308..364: 388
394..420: 550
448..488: 520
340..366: 348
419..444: 494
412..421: 529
